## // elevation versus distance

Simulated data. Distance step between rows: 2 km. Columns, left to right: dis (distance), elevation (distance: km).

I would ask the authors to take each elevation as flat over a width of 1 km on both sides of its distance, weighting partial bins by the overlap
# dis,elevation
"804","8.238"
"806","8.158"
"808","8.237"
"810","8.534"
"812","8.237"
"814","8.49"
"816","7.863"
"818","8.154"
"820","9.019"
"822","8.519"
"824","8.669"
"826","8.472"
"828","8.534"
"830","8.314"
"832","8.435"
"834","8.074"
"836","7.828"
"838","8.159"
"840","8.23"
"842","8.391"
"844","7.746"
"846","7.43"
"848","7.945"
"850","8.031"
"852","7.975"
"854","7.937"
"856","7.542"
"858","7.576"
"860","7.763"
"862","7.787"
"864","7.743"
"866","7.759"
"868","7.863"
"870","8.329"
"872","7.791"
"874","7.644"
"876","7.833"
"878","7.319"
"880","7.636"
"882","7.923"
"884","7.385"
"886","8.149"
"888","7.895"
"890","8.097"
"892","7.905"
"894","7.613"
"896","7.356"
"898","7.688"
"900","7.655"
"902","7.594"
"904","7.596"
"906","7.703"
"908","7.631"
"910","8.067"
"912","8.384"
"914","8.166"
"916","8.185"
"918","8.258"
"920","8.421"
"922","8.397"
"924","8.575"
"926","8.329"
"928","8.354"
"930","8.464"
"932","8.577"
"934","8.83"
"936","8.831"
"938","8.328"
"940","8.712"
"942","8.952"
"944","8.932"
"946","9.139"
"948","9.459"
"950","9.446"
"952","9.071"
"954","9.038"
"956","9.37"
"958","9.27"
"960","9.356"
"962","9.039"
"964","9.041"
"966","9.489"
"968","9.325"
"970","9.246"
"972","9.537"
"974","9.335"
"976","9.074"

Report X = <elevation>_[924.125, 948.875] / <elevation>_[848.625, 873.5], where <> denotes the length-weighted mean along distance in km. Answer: 1.11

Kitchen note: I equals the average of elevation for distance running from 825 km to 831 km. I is 8.44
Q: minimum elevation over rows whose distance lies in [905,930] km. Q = 7.631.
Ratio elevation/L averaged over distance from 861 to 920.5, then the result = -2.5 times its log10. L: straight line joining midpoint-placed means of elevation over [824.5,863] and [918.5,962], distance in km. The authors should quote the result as 0.08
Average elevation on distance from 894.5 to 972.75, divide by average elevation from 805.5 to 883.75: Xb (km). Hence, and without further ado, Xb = 1.07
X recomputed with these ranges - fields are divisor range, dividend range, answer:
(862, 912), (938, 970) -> 1.18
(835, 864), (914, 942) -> 1.08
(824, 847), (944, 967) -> 1.13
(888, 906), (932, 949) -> 1.15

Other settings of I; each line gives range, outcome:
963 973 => 9.33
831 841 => 8.15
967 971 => 9.29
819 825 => 8.74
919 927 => 8.43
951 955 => 9.05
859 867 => 7.76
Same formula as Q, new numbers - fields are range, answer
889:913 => 7.356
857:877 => 7.576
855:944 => 7.319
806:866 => 7.43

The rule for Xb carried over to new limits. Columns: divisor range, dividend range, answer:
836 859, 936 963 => 1.15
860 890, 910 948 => 1.10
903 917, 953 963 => 1.16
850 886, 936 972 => 1.18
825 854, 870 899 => 0.96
